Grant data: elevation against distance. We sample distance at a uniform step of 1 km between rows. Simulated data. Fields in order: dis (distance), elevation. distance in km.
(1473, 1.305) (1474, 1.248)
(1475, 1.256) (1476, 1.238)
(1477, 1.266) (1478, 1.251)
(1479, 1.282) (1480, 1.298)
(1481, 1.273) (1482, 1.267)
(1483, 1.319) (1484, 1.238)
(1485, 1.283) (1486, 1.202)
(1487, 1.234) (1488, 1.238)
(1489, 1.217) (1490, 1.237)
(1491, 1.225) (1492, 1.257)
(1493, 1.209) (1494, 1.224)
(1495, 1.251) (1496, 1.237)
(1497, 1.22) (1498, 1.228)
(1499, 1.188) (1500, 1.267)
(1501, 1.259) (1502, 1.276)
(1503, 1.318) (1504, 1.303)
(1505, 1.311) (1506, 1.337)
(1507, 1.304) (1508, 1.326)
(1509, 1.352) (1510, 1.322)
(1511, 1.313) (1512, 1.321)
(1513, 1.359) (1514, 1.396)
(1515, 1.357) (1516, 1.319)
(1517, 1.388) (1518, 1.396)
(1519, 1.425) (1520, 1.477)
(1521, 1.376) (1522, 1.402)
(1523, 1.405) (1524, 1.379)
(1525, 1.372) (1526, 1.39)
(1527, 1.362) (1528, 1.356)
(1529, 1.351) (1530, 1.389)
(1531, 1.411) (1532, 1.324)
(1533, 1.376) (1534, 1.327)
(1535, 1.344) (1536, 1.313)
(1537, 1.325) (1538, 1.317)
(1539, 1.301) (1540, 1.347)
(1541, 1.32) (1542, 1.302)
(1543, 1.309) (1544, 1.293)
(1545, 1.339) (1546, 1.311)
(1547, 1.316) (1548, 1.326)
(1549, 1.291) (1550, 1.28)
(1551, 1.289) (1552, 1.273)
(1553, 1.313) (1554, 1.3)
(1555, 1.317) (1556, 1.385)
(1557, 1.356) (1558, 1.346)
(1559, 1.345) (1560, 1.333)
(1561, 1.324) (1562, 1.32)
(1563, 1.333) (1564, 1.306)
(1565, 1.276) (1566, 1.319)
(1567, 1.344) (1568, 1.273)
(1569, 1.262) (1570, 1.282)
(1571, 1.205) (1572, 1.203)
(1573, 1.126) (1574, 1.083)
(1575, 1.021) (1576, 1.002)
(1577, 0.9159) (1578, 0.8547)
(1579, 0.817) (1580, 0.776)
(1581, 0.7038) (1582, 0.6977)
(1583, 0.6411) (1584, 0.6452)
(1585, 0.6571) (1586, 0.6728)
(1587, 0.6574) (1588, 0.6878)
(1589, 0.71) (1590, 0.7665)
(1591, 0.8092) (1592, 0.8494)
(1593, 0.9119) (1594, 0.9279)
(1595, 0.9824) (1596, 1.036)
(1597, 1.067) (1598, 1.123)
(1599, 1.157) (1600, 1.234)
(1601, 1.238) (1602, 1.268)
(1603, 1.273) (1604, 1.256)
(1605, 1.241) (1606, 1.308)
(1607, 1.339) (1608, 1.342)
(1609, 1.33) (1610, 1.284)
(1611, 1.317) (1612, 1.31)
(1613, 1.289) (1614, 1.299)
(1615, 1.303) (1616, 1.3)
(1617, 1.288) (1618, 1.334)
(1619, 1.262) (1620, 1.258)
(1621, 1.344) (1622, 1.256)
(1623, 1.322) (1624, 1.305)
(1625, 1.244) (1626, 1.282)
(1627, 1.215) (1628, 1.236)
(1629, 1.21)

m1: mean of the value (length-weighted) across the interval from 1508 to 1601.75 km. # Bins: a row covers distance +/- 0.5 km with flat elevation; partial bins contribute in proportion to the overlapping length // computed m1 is 1.2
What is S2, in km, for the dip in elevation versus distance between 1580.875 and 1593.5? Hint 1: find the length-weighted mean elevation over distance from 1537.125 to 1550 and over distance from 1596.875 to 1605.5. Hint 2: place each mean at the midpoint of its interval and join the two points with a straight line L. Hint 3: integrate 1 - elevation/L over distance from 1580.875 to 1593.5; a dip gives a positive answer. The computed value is 5.2 km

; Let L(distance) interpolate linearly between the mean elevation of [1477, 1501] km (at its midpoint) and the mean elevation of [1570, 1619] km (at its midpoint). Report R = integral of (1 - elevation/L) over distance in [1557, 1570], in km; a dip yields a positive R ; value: -2.4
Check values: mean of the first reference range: 1.25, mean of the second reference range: 1.05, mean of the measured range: 1.32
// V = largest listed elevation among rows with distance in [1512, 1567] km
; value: 1.477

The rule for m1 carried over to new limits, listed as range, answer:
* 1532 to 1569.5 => 1.32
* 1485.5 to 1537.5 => 1.32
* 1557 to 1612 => 1.08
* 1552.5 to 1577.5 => 1.25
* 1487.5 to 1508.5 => 1.26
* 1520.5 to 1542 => 1.36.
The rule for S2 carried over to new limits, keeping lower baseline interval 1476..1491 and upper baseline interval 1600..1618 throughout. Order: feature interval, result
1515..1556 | -2.4 km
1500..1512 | -0.4 km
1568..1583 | 3.4 km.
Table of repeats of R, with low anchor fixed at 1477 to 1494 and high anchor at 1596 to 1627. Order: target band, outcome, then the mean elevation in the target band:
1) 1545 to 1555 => -0.34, 1.3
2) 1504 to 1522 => -1.47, 1.36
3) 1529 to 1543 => -0.89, 1.34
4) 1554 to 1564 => -0.60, 1.34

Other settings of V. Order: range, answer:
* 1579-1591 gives 0.817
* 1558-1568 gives 1.346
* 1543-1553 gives 1.339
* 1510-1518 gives 1.396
